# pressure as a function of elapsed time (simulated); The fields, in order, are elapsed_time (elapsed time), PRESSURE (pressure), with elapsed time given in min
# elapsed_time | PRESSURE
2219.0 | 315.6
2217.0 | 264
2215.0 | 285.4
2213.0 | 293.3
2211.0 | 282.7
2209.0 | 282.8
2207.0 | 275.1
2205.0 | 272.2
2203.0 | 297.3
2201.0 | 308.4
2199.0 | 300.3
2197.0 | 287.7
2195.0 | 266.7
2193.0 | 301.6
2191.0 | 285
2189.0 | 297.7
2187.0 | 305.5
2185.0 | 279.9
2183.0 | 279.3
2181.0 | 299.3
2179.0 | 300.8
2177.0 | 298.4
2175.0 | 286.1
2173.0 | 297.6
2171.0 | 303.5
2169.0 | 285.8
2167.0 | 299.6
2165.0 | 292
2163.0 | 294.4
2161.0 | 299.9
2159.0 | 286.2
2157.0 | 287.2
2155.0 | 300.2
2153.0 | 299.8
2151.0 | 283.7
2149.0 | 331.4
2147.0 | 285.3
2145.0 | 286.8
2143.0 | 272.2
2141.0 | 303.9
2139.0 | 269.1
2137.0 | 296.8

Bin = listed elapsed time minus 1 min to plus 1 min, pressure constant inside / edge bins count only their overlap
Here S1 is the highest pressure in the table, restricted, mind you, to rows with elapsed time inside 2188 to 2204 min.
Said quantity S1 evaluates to 308.4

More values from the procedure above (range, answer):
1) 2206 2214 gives 293.3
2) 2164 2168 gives 299.6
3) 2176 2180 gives 300.8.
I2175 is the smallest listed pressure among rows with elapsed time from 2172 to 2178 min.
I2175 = 286.1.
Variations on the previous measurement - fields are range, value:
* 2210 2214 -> 282.7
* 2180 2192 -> 279.3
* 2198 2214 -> 272.2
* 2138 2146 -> 269.1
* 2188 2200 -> 266.7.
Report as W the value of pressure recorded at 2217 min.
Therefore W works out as 264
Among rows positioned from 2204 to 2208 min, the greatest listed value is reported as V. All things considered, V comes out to 275.1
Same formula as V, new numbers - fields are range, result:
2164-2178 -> 303.5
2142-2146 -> 286.8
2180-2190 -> 305.5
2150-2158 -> 300.2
